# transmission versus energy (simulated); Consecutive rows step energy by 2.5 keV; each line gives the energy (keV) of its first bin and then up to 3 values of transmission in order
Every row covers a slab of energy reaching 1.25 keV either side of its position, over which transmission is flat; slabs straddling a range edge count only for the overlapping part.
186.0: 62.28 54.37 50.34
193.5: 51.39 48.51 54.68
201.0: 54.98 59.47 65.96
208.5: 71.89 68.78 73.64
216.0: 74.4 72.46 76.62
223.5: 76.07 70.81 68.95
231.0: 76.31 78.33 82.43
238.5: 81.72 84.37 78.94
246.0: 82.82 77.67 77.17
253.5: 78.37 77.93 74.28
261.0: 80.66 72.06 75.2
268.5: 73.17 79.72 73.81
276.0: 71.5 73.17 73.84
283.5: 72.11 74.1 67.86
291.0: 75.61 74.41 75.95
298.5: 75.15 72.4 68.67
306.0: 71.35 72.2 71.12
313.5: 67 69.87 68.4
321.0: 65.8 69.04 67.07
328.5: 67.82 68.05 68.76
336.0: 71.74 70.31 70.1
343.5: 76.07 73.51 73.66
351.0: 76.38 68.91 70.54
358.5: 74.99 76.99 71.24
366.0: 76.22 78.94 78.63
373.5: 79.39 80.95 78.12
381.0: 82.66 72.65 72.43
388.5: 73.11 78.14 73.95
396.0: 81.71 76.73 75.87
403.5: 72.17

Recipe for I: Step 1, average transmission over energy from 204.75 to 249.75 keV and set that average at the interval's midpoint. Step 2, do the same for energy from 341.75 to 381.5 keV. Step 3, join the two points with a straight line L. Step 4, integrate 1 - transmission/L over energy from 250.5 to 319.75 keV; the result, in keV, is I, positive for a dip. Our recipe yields 2.1 keV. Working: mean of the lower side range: 75.7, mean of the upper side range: 75.9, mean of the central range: 73.4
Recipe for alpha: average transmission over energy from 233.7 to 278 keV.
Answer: 77.7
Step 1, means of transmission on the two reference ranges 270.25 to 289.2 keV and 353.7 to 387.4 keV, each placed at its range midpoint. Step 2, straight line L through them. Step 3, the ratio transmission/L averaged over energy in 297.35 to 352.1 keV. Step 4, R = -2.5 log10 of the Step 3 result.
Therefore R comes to 0.06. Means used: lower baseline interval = 73.3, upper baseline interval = 76.2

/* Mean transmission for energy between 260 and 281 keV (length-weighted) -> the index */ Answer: 74.8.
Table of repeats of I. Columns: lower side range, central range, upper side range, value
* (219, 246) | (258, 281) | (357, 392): 0.75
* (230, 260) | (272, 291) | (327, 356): 0.89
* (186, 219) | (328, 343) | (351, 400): 0.59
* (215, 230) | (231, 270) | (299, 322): -3.30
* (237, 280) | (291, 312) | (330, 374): 0.74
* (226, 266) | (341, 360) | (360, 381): 1.12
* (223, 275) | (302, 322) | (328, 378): 1.53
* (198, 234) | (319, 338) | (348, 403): 1.47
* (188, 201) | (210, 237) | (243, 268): -4.40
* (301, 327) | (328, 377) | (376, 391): -0.31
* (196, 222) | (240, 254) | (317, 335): -2.74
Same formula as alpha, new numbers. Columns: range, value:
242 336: 73.1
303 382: 72.6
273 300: 73.4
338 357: 72.5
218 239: 75.9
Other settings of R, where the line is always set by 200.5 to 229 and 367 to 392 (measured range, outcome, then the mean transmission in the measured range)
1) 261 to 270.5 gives -0.04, 74.9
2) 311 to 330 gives 0.10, 68.1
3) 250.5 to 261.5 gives -0.08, 77.5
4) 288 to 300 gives -0.01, 74.1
